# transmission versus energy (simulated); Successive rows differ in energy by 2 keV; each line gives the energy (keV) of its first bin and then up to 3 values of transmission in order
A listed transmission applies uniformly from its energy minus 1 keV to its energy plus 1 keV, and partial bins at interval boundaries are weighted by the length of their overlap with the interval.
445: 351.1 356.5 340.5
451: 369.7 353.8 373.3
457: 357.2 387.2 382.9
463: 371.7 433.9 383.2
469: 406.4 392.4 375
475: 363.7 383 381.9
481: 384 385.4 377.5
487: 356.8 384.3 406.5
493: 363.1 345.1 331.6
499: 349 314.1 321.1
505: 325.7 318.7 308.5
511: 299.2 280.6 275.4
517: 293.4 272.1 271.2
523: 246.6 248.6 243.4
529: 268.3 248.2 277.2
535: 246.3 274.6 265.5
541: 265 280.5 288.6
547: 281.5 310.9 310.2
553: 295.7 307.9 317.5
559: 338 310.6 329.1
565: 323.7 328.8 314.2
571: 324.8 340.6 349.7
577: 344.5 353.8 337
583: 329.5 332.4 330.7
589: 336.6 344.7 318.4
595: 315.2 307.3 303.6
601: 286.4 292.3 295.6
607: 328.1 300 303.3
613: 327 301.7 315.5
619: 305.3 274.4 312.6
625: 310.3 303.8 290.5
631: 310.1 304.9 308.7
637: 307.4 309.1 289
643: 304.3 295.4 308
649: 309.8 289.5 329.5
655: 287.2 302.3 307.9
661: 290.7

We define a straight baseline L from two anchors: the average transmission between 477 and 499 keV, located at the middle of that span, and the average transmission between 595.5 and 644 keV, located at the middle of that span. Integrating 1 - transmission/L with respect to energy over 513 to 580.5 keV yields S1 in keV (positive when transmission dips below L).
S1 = 8.8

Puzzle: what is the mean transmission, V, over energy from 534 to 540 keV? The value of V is 262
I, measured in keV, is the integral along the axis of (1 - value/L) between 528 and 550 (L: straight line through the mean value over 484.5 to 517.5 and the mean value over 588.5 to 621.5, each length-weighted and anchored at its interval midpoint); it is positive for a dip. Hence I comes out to 3.4 keV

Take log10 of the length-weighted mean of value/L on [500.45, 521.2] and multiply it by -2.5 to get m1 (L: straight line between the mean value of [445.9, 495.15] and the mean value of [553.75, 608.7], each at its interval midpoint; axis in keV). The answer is 0.19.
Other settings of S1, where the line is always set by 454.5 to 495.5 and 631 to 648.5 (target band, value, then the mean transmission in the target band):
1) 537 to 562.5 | 3.6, 297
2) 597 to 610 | 0.8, 301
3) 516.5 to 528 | 3.1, 261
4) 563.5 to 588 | 0.0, 334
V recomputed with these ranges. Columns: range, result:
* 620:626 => 299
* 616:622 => 298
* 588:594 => 333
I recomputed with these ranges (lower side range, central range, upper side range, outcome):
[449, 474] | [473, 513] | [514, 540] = -3.27 keV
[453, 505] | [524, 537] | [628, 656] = 3.45 keV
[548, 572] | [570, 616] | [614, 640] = -1.60 keV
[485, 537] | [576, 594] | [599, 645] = -1.93 keV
